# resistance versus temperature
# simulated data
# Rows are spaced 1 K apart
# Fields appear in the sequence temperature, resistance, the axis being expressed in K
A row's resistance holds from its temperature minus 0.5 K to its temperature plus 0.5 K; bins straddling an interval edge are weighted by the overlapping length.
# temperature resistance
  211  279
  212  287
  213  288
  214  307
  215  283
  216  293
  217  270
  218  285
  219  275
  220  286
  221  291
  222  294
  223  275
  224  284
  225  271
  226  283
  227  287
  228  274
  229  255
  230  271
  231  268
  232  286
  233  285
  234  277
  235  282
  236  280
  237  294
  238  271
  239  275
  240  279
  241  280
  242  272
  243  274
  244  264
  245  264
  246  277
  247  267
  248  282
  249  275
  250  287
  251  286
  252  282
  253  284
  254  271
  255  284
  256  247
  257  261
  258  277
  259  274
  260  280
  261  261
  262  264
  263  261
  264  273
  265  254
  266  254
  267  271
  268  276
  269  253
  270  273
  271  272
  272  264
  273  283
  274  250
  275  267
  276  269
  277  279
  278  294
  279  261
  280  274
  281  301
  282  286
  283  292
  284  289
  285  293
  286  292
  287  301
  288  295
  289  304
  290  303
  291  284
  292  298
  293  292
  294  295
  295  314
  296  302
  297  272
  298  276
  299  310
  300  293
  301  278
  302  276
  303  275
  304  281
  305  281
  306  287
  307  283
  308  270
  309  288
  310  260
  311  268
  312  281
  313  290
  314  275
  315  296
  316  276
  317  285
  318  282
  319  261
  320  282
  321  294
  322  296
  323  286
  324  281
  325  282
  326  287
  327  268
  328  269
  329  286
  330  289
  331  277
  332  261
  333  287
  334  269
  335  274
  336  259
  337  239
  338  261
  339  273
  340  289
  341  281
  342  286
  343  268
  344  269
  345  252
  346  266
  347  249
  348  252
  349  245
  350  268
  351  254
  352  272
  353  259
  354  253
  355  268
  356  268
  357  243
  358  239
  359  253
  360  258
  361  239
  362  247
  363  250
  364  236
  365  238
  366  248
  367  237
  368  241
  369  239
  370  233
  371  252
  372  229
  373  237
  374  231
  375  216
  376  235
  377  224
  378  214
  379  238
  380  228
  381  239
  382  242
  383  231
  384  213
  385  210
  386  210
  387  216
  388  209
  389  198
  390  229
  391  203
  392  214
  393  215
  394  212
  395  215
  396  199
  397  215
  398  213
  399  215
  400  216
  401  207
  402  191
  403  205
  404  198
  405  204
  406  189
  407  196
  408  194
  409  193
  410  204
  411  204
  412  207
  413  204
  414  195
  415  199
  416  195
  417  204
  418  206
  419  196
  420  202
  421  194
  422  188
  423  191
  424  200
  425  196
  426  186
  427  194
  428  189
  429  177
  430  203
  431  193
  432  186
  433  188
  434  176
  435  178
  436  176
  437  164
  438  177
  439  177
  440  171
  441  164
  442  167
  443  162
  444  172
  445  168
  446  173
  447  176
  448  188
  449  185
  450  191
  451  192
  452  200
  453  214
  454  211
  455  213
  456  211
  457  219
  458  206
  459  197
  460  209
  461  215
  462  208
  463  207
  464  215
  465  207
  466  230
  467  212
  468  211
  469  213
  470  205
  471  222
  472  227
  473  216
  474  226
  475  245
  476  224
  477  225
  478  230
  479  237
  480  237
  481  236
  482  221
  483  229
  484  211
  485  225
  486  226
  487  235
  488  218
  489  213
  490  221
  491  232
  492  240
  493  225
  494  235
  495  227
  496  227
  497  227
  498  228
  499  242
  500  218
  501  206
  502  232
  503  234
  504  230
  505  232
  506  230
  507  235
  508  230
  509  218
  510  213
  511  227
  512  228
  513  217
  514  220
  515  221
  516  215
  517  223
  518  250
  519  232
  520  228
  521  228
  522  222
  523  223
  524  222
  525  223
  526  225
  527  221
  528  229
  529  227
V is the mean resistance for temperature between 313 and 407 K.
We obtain 246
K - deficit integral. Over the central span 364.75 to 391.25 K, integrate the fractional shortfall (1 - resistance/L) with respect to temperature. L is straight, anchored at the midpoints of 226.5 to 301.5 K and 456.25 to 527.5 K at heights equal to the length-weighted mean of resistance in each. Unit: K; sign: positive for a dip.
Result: 2.5 K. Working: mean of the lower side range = 279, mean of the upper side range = 223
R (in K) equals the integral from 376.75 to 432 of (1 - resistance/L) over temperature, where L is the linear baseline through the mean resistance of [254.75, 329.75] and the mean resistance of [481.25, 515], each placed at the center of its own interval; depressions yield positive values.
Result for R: 9.92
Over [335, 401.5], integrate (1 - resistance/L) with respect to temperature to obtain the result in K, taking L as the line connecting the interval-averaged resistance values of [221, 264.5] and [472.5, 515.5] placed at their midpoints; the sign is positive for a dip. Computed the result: 3.3 K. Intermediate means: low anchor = 275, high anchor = 227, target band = 239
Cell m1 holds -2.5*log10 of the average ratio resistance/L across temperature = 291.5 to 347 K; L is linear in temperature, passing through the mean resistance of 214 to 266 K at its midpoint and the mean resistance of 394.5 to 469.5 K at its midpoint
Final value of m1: -0.15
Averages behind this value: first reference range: 276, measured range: 279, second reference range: 196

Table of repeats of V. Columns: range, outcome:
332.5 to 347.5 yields 268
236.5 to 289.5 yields 276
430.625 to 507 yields 210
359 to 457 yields 206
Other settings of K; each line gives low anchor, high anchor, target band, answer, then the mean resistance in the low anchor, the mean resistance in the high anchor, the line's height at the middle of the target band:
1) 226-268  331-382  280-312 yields -2.95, 274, 251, 264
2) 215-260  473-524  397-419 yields 3.82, 277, 227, 244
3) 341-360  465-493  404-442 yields 7.81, 260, 224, 240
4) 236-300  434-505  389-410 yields 2.52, 279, 210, 234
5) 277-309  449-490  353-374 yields 1.18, 289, 217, 260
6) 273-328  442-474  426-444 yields 2.97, 284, 202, 214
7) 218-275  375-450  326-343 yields -2.84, 274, 199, 234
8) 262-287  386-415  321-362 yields -4.99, 275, 206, 238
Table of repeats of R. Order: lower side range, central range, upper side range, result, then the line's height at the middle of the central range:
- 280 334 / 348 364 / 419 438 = -0.51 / 246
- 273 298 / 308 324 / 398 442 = -0.91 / 266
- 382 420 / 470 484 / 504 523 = -0.49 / 220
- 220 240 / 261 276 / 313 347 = 0.68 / 278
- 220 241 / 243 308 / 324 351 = -0.95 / 275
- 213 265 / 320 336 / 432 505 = -1.85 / 251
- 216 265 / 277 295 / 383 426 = -2.52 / 256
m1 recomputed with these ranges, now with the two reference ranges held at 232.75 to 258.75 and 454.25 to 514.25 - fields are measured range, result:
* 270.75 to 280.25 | -0.01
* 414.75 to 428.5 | 0.21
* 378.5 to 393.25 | 0.12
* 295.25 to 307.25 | -0.09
